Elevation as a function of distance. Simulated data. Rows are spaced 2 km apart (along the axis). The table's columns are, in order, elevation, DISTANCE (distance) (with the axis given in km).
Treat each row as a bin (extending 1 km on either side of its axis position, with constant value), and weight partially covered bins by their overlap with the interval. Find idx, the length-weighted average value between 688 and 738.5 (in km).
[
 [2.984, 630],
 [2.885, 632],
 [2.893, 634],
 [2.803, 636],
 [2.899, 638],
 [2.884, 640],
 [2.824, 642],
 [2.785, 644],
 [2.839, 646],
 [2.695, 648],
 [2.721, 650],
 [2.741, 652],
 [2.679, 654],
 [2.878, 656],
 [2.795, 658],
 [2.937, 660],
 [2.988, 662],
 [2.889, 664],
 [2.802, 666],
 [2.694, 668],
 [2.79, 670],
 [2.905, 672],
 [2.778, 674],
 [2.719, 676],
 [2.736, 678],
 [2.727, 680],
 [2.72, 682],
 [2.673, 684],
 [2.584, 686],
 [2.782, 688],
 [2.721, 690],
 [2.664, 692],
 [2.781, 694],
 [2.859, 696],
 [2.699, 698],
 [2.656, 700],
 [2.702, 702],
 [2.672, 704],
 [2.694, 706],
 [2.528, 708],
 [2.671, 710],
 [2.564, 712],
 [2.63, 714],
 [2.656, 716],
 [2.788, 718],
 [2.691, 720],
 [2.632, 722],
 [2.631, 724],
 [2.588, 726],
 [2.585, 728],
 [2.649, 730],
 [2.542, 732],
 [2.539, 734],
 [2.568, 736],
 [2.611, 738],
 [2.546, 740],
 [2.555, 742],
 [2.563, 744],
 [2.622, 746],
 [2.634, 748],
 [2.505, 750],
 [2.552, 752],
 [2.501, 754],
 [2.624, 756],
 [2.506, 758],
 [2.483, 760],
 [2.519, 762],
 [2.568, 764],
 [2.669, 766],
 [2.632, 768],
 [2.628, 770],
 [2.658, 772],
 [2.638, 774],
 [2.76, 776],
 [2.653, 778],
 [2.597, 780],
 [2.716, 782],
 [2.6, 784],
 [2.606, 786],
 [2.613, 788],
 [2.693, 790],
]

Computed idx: 2.66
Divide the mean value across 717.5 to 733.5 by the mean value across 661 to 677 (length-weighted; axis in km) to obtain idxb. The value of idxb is 0.93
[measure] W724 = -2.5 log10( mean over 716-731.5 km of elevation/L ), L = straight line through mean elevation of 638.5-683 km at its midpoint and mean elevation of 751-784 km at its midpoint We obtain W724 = 0.01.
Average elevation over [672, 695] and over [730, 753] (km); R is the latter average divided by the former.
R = 0.94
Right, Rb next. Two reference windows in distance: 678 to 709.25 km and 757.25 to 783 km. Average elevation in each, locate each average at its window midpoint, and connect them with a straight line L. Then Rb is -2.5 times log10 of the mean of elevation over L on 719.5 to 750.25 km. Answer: 0.03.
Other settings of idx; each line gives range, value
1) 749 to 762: 2.53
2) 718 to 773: 2.59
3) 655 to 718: 2.74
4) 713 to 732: 2.64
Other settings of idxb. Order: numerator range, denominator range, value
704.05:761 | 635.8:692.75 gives 0.93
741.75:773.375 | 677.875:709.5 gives 0.96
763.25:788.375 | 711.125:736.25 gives 1.01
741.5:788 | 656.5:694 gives 0.94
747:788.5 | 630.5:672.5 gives 0.92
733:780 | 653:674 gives 0.91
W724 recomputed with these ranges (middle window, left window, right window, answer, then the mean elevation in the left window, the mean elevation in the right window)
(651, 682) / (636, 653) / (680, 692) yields -0.022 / 2.8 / 2.7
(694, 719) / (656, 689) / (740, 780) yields 0.012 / 2.79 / 2.59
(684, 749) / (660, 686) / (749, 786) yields 0.022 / 2.78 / 2.6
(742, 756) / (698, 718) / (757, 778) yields 0.023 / 2.65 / 2.61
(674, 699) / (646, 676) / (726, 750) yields 0.002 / 2.8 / 2.58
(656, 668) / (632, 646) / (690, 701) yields -0.025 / 2.85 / 2.73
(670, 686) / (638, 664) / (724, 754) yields 0.001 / 2.82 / 2.58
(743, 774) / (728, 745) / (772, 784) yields 0.018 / 2.57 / 2.67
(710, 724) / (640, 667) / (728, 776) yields 0.003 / 2.82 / 2.58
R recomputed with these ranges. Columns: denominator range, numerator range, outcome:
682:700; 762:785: 0.97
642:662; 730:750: 0.92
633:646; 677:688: 0.95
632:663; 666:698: 0.97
